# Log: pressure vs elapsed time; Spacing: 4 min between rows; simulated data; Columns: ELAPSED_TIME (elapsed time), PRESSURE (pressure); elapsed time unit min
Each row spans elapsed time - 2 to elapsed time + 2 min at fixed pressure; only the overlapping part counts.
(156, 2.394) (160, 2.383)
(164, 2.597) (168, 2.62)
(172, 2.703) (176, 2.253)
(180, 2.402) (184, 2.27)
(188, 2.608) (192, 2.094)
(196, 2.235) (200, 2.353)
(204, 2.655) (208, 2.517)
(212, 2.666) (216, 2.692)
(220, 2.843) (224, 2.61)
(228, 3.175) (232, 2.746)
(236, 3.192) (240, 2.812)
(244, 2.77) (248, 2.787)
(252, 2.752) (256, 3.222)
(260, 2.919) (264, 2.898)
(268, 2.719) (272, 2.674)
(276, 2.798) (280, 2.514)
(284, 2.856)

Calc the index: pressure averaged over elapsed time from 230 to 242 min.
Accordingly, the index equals 2.92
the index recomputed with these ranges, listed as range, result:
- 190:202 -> 2.23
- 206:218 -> 2.62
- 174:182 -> 2.33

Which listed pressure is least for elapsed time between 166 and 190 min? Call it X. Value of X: 2.253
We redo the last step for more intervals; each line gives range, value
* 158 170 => 2.383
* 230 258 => 2.746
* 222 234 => 2.61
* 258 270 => 2.719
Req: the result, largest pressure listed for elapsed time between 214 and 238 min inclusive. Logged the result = 3.192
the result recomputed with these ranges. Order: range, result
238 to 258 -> 3.222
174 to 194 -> 2.608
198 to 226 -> 2.843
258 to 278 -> 2.919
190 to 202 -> 2.353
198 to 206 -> 2.655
